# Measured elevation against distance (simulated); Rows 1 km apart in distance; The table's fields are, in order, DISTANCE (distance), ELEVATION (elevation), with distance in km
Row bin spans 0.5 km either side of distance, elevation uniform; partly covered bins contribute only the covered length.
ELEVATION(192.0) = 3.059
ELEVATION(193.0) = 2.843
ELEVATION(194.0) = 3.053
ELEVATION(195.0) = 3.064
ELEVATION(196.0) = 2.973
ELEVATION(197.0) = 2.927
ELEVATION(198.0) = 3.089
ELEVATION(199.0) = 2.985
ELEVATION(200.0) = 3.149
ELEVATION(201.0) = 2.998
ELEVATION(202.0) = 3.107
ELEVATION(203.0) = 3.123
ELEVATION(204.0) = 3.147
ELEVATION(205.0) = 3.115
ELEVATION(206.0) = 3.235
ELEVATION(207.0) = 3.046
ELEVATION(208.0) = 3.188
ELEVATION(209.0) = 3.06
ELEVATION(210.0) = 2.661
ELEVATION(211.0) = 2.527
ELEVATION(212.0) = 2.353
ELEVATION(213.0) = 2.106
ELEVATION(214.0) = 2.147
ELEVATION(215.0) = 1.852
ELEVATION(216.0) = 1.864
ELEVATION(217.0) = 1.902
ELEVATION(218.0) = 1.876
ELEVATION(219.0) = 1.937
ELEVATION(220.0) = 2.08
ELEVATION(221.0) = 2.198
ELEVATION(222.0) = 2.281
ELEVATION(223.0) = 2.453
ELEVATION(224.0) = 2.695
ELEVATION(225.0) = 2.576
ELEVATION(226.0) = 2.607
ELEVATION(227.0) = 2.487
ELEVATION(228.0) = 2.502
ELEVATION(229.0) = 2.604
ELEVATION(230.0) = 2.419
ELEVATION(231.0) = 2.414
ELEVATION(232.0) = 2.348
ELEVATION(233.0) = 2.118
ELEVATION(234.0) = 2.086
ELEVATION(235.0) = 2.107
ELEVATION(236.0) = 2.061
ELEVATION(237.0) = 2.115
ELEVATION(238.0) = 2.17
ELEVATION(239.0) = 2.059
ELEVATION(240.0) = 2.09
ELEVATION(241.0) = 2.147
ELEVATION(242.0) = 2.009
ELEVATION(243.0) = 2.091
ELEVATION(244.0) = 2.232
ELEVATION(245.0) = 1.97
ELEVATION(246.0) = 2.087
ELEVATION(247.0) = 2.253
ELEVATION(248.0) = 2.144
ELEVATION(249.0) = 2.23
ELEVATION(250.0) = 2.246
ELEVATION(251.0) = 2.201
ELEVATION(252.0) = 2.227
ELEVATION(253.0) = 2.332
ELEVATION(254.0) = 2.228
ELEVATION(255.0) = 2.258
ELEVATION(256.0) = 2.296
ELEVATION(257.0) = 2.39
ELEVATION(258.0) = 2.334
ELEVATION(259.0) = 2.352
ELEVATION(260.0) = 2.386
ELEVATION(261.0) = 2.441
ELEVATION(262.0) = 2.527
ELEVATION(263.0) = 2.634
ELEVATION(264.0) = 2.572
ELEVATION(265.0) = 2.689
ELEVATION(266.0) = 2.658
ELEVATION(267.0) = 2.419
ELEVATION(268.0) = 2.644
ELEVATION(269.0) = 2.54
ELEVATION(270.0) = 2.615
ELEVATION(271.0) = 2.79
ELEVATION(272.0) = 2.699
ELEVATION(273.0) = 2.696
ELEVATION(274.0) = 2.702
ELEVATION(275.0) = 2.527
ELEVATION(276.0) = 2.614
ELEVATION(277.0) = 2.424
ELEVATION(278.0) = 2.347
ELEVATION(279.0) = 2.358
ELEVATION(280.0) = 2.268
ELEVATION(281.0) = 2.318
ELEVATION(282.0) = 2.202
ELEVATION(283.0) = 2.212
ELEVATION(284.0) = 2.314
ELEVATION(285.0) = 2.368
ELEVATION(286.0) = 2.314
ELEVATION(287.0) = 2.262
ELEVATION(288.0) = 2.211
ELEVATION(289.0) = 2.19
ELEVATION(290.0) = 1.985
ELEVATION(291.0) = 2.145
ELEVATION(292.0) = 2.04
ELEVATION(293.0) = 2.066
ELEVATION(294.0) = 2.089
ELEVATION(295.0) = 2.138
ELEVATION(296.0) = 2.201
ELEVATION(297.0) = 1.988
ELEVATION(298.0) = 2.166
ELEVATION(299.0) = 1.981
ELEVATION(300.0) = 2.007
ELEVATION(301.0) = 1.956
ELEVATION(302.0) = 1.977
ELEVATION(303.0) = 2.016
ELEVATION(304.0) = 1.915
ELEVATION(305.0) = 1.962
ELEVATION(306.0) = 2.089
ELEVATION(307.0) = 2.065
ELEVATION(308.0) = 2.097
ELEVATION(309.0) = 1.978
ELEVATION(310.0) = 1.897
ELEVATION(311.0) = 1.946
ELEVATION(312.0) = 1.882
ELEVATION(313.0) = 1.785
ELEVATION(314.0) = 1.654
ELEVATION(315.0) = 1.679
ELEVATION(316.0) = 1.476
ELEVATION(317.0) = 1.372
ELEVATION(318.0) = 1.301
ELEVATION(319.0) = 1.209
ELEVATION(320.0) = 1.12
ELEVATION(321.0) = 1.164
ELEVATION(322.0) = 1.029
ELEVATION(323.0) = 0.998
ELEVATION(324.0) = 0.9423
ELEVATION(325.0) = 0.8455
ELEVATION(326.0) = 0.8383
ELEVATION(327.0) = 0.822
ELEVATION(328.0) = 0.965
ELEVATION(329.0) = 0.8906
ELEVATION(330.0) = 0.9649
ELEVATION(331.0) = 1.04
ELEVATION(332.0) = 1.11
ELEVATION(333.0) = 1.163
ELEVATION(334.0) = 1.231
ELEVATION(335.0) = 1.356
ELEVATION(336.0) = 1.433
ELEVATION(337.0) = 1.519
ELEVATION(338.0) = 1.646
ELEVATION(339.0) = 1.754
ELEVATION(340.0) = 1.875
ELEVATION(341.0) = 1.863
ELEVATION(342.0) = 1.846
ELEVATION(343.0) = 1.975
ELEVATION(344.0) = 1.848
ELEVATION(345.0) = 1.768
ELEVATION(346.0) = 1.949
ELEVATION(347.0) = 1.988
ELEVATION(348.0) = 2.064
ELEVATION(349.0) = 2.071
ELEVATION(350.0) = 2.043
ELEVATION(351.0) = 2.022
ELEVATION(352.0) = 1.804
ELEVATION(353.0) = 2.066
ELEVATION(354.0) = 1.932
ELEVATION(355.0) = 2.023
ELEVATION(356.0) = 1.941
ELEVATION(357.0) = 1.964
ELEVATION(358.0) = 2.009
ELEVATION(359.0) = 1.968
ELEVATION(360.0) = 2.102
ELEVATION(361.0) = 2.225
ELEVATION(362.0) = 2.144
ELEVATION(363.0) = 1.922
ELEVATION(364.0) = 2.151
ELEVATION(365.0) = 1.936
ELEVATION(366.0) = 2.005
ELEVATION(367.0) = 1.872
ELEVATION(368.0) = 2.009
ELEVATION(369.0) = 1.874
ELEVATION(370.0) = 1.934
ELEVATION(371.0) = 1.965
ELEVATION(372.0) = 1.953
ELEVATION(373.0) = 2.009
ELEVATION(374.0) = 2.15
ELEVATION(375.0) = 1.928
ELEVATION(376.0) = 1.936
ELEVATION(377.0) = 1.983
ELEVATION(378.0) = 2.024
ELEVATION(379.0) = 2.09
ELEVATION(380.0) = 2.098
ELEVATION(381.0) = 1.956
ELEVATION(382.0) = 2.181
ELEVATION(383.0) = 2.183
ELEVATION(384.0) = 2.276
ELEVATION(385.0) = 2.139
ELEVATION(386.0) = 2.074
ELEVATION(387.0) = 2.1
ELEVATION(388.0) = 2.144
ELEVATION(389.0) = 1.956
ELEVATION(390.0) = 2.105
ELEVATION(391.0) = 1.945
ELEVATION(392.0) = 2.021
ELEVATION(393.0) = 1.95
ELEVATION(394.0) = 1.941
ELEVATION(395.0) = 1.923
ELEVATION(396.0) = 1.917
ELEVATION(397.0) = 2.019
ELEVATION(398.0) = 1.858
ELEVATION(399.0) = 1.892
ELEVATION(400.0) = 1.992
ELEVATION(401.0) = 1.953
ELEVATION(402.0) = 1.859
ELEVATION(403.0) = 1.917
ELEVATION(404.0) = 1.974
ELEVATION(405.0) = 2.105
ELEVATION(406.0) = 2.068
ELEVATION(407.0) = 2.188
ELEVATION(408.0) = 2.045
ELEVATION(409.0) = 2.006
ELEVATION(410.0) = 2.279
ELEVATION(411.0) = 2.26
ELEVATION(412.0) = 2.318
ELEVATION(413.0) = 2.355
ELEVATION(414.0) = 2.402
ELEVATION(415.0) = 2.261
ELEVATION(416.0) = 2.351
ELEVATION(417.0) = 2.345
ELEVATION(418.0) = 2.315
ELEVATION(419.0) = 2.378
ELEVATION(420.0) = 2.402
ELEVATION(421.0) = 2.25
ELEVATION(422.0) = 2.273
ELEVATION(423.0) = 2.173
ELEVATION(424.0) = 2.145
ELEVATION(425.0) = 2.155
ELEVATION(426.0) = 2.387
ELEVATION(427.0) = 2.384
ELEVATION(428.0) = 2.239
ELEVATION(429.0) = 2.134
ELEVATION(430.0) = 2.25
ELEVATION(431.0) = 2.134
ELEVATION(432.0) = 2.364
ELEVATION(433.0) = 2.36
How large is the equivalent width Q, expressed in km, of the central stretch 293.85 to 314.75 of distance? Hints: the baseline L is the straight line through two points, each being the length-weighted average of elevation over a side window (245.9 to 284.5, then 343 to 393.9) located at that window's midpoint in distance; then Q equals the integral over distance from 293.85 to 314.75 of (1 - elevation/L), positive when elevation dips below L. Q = 2.6 km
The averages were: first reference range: 2.42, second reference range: 2.02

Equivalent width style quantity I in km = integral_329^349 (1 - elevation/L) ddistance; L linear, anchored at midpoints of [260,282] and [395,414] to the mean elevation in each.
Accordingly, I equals 6.1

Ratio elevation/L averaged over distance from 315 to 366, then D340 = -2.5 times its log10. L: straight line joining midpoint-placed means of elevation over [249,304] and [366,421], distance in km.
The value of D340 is 0.34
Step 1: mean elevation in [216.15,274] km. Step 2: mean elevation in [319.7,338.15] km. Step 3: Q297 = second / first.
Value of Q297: 0.47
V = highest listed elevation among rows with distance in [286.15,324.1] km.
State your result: 2.262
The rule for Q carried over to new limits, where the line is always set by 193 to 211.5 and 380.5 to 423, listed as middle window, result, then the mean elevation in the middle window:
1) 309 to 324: 6.24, 1.46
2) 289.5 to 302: 2.58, 2.06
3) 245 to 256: 2.31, 2.21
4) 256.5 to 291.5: 3.42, 2.43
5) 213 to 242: 6.88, 2.22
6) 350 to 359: 1.38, 1.97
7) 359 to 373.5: 1.73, 2.01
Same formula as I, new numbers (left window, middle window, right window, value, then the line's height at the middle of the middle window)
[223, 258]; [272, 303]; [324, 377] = -3.0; 2.04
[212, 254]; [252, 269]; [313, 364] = -3.3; 2.04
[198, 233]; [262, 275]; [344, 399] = -1.4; 2.37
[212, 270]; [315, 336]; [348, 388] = 9.9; 2.11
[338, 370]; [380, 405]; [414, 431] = 1.4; 2.14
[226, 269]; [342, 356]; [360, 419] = 1.1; 2.14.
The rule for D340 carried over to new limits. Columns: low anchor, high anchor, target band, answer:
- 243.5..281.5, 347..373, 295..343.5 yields 0.36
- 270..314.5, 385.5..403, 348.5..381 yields 0.02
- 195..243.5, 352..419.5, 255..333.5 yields 0.17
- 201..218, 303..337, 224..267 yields -0.04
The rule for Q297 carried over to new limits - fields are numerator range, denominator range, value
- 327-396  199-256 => 0.78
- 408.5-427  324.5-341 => 1.85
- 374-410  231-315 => 0.91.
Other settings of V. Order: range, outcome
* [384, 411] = 2.279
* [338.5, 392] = 2.276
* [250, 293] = 2.79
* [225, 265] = 2.689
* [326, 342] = 1.875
